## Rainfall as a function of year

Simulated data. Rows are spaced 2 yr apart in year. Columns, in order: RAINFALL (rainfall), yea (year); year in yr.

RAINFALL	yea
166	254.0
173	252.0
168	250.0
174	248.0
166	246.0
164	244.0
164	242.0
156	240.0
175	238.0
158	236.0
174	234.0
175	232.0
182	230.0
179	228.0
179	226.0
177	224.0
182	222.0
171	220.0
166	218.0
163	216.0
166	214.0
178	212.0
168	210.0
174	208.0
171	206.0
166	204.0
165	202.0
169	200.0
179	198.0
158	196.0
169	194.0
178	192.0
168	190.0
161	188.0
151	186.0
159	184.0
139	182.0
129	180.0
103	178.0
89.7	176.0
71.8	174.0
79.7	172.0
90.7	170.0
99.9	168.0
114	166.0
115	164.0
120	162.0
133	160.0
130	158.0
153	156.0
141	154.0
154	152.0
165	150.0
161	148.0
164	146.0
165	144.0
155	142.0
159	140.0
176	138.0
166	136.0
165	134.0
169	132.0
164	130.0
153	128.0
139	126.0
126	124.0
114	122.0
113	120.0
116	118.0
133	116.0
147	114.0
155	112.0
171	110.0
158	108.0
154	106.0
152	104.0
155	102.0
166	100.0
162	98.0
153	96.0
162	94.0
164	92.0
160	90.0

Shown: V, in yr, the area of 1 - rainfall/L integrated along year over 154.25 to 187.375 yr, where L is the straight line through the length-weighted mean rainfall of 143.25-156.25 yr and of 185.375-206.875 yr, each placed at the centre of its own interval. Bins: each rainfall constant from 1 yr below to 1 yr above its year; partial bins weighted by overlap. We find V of 8.91 yr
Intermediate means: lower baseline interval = 158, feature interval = 118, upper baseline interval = 167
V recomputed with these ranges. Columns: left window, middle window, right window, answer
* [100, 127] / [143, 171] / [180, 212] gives 3.14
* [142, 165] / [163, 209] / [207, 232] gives 6.17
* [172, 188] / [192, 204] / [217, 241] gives -2.51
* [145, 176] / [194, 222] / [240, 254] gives -4.01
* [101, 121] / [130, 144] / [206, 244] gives -1.26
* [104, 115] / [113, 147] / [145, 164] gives 0.58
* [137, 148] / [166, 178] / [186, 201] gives 5.49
